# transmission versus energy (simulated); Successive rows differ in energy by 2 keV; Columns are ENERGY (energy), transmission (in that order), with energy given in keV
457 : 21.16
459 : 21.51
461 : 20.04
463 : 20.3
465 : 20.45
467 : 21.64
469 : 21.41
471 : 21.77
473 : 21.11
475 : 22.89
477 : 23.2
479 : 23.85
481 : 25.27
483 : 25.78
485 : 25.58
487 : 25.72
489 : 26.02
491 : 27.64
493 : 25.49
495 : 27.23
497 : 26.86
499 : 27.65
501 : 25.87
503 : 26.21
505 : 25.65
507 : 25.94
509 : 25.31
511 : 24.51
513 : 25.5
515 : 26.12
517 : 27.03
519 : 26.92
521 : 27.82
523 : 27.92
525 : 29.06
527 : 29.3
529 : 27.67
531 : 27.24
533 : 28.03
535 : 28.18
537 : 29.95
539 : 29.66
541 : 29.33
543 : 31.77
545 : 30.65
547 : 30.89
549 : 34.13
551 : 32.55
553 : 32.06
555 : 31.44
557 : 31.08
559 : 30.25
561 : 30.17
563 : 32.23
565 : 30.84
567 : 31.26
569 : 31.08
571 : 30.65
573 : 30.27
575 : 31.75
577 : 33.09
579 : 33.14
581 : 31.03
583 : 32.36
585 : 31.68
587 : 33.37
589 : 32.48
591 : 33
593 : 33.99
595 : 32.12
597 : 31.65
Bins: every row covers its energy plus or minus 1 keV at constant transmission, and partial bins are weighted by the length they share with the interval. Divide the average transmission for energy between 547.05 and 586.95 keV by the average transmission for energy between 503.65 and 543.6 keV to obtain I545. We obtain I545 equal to 1.1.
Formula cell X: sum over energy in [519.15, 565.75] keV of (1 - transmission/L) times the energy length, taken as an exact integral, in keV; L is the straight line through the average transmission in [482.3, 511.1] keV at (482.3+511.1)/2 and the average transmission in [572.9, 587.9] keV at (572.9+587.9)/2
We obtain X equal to -0.9 keV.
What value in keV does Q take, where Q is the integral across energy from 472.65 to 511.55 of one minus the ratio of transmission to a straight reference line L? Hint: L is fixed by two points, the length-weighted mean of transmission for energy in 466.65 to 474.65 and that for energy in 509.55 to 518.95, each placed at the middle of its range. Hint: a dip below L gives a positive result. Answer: -2.9 keV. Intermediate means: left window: 21.6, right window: 25.9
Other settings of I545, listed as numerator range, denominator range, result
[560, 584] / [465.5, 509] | 1.27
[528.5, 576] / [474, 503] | 1.19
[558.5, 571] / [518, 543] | 1.08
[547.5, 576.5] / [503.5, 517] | 1.23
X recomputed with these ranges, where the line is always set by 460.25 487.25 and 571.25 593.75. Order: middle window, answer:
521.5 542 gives -0.6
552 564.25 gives -0.4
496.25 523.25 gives -0.5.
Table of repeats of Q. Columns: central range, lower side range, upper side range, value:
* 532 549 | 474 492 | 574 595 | -0.41 keV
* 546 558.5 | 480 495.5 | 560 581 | -0.71 keV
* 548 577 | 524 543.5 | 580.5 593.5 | -0.55 keV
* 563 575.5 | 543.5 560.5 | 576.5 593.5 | 0.42 keV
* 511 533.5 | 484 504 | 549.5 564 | 1.06 keV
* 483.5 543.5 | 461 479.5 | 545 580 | -2.12 keV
